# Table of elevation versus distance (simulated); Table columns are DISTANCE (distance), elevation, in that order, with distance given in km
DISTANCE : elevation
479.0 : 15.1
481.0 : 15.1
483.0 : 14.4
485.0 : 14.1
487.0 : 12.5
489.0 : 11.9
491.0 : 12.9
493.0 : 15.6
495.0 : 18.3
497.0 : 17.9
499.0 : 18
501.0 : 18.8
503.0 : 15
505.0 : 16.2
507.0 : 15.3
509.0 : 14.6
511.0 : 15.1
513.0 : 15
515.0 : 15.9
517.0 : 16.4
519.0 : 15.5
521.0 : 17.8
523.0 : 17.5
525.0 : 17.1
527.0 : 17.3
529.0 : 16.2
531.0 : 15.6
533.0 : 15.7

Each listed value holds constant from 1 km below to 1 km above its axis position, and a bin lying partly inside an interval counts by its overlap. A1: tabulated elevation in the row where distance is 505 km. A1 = 16.2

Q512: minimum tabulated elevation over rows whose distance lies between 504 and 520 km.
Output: 14.6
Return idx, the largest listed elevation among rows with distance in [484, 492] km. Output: 14.1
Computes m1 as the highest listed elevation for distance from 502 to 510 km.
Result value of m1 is 16.2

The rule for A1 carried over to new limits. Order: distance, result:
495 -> 18.3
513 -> 15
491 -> 12.9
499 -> 18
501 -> 18.8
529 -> 16.2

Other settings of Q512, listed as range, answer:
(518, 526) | 15.5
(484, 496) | 11.9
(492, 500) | 15.6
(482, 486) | 14.1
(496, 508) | 15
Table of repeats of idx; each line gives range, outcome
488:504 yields 18.8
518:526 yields 17.8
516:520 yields 16.4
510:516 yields 15.9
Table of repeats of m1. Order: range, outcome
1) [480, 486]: 15.1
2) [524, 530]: 17.3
